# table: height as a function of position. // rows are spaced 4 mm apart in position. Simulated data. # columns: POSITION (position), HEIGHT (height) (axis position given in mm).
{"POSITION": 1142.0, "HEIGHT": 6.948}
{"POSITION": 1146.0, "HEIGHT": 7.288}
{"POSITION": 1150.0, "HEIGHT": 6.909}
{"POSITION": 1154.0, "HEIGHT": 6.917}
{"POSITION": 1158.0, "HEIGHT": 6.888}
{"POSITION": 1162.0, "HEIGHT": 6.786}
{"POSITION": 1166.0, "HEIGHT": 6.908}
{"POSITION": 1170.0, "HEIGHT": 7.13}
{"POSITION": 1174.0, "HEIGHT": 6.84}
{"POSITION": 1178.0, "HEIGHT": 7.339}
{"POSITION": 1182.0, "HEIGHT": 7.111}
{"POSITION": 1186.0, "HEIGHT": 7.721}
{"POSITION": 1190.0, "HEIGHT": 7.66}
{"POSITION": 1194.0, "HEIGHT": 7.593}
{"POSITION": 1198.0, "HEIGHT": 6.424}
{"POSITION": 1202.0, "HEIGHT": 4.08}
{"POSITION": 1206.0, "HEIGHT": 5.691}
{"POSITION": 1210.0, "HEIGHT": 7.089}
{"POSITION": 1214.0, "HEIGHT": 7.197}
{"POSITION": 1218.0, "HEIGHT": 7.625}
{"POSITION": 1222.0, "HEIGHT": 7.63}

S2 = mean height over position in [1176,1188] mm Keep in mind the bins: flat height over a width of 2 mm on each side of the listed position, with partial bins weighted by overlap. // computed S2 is 7.39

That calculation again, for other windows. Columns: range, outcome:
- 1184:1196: 7.66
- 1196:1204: 5.25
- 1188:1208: 6.29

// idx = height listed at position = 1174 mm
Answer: 6.84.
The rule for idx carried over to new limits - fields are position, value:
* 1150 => 6.909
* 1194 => 7.593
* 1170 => 7.13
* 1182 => 7.111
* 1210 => 7.089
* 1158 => 6.888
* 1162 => 6.786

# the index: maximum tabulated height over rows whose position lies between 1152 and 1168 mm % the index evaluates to 6.917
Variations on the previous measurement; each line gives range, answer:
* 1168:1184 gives 7.339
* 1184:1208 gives 7.721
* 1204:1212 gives 7.089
